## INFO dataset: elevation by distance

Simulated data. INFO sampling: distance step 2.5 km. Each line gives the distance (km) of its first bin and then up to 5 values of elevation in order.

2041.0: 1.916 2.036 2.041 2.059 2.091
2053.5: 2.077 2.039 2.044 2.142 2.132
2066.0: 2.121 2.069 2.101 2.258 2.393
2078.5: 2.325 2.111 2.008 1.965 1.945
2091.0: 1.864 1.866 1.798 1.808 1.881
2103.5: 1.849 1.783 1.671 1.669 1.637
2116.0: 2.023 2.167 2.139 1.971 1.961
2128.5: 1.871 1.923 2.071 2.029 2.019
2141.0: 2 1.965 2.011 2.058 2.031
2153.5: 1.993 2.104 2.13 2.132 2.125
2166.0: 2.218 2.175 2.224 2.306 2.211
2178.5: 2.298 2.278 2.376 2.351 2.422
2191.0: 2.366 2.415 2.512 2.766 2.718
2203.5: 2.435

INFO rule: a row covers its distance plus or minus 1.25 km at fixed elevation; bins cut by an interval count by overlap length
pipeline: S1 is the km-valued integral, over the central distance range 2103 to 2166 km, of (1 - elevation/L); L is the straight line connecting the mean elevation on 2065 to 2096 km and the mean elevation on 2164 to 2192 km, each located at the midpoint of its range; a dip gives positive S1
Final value 6.1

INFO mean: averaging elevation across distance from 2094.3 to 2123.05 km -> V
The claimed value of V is 1.86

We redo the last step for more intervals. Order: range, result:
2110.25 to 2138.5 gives 1.96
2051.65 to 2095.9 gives 2.08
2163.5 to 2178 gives 2.22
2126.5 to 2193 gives 2.14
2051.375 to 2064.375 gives 2.09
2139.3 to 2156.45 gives 2.02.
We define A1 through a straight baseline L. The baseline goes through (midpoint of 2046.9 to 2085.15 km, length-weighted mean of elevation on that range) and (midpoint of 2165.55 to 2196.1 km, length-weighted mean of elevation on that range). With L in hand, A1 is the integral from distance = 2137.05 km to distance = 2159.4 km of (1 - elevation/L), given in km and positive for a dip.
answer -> 2.3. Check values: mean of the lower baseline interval 2.13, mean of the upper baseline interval 2.31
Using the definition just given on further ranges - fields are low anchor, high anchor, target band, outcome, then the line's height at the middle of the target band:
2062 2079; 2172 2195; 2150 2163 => 1.2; 2.3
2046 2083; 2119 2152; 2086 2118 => 3.7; 2.07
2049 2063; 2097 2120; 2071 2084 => -1.6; 1.98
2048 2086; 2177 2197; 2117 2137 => 2.1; 2.25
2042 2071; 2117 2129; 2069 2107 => 1.0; 2.06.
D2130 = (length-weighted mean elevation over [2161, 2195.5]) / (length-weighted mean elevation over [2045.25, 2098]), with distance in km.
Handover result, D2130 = 1.1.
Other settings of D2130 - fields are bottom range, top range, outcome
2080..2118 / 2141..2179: 1.14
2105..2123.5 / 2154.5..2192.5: 1.20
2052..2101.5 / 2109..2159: 0.97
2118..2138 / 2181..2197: 1.19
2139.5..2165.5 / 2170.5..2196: 1.13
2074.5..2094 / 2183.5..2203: 1.21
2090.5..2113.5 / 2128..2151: 1.12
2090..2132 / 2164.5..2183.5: 1.20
